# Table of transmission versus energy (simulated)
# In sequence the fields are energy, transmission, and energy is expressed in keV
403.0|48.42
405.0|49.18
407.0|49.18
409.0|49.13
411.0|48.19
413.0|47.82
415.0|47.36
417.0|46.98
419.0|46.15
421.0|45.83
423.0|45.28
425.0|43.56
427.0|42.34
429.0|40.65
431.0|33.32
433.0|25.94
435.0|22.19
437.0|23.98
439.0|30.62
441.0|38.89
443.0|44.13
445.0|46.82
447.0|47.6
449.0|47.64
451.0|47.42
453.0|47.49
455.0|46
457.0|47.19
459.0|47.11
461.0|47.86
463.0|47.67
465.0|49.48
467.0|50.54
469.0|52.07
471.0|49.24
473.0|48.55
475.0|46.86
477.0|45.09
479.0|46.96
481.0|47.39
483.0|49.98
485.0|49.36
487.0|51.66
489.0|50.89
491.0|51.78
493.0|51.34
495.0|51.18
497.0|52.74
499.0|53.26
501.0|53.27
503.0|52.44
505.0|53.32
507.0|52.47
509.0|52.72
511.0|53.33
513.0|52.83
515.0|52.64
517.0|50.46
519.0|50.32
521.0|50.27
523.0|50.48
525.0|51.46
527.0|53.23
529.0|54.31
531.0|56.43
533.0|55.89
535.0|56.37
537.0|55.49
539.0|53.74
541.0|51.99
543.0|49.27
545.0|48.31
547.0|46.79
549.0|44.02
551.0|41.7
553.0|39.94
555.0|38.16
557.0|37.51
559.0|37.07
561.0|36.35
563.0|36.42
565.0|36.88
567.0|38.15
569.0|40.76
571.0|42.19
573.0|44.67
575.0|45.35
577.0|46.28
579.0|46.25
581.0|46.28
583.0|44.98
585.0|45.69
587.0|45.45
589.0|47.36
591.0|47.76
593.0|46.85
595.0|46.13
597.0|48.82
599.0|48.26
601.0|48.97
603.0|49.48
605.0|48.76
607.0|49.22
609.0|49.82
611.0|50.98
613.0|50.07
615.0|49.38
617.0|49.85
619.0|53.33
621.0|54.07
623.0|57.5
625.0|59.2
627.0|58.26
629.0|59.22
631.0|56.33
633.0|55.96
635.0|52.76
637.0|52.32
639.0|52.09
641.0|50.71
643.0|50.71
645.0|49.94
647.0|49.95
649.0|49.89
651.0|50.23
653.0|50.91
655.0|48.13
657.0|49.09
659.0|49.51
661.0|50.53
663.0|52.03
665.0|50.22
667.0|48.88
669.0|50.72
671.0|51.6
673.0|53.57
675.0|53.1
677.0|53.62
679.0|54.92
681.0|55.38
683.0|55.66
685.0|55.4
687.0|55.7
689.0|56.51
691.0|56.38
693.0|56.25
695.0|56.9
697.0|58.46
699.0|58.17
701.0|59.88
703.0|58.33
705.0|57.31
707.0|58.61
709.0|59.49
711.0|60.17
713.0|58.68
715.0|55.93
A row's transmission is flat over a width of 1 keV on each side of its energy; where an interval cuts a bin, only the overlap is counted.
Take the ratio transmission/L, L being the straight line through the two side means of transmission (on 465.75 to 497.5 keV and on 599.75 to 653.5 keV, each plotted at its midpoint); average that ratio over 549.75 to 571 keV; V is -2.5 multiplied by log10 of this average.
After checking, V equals 0.31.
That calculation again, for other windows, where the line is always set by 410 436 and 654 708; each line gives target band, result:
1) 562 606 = 0.10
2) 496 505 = -0.17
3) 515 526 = -0.10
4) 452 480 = -0.11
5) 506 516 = -0.16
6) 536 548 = -0.08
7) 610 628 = -0.05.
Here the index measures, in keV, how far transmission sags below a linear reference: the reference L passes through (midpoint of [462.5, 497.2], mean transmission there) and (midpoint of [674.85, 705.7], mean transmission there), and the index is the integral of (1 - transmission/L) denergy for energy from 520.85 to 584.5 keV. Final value 7.1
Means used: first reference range 49.6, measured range 46.1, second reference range 56.5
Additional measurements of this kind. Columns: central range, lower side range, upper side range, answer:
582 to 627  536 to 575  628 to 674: -2.19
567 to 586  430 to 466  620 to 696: 1.65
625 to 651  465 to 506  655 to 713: 0.23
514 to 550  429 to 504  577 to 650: -2.89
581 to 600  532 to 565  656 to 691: 0.42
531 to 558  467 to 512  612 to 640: 2.17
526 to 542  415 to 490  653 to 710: -2.25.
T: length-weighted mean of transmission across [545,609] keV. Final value 44.1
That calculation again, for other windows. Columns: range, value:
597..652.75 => 52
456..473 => 48.9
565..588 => 43.9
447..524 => 50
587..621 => 49.1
